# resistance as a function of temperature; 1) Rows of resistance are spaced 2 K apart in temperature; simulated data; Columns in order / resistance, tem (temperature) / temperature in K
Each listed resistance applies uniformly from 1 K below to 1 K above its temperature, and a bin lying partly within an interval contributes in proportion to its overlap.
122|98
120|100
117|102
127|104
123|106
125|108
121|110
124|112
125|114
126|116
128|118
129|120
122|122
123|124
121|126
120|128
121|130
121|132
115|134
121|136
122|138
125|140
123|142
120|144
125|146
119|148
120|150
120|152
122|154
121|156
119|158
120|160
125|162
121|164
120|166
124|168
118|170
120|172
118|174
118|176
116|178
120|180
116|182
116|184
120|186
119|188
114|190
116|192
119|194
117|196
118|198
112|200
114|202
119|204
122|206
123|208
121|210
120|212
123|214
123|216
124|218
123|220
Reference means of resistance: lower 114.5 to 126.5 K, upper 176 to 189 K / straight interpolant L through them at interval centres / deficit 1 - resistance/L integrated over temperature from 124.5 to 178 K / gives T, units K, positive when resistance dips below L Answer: 0.3 K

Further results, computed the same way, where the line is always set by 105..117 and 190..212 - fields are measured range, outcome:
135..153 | 0.0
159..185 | 0.1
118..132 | 0.0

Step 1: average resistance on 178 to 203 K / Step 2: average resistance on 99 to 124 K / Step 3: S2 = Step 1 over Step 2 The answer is 0.94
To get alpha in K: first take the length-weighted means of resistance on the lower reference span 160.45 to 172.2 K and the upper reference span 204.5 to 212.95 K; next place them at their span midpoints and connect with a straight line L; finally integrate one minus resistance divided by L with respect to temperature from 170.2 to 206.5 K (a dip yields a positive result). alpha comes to 1.2 K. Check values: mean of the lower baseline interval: 121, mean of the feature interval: 117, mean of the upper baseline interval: 121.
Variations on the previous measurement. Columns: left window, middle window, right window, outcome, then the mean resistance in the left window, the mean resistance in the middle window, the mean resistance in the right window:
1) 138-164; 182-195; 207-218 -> 0.50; 122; 117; 122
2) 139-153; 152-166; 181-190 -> -0.10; 122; 121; 117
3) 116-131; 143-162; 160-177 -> 0.11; 124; 121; 120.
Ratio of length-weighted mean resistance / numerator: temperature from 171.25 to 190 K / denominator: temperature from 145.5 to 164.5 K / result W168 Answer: 0.97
